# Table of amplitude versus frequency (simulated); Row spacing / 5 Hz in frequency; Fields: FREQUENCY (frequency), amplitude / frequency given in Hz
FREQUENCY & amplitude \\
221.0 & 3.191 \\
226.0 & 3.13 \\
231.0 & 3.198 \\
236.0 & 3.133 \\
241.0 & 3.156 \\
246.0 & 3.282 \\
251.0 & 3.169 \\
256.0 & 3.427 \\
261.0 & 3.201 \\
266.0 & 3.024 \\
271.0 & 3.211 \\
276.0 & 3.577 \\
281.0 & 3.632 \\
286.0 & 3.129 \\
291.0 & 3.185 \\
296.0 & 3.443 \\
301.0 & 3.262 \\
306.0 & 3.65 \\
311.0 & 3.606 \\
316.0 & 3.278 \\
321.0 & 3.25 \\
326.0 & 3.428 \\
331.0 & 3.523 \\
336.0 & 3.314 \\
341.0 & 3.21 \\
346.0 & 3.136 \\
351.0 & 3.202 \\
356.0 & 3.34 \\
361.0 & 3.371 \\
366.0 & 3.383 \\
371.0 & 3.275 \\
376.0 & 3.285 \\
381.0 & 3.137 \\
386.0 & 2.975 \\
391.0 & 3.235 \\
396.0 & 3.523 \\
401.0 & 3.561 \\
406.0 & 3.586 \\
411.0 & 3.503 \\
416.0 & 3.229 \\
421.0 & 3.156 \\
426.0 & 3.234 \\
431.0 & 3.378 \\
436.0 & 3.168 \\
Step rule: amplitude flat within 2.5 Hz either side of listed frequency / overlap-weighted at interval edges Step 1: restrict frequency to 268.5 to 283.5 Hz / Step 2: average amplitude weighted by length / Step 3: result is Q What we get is 3.47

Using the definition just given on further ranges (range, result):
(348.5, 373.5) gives 3.31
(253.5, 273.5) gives 3.22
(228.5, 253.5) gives 3.19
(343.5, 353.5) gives 3.17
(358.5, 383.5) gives 3.29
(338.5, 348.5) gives 3.17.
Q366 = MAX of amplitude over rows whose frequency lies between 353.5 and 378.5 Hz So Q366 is 3.383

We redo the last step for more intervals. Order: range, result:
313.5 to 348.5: 3.523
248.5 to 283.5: 3.632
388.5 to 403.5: 3.561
